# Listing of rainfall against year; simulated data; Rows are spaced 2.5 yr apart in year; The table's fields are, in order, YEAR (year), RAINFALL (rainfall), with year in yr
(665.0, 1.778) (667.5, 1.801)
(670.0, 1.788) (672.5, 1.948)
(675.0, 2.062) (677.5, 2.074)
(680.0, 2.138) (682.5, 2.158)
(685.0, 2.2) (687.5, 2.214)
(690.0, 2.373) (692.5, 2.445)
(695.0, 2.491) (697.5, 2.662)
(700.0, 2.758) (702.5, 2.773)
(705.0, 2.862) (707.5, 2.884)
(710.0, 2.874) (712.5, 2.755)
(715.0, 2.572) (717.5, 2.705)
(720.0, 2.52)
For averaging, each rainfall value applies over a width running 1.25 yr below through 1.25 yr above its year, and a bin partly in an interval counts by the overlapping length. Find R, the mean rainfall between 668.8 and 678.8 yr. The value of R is 1.97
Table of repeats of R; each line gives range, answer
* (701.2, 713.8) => 2.83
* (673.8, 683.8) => 2.11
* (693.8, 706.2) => 2.71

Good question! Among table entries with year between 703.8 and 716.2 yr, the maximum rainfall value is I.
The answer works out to 2.884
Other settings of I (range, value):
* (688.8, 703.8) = 2.773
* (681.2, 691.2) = 2.373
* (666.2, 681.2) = 2.138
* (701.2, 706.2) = 2.862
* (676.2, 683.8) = 2.158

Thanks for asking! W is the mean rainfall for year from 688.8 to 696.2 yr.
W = 2.44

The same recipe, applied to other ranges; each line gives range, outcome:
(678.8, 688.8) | 2.18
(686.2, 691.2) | 2.29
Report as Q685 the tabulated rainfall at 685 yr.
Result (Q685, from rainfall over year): 2.2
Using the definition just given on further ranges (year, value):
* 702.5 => 2.773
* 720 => 2.52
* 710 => 2.874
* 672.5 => 1.948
